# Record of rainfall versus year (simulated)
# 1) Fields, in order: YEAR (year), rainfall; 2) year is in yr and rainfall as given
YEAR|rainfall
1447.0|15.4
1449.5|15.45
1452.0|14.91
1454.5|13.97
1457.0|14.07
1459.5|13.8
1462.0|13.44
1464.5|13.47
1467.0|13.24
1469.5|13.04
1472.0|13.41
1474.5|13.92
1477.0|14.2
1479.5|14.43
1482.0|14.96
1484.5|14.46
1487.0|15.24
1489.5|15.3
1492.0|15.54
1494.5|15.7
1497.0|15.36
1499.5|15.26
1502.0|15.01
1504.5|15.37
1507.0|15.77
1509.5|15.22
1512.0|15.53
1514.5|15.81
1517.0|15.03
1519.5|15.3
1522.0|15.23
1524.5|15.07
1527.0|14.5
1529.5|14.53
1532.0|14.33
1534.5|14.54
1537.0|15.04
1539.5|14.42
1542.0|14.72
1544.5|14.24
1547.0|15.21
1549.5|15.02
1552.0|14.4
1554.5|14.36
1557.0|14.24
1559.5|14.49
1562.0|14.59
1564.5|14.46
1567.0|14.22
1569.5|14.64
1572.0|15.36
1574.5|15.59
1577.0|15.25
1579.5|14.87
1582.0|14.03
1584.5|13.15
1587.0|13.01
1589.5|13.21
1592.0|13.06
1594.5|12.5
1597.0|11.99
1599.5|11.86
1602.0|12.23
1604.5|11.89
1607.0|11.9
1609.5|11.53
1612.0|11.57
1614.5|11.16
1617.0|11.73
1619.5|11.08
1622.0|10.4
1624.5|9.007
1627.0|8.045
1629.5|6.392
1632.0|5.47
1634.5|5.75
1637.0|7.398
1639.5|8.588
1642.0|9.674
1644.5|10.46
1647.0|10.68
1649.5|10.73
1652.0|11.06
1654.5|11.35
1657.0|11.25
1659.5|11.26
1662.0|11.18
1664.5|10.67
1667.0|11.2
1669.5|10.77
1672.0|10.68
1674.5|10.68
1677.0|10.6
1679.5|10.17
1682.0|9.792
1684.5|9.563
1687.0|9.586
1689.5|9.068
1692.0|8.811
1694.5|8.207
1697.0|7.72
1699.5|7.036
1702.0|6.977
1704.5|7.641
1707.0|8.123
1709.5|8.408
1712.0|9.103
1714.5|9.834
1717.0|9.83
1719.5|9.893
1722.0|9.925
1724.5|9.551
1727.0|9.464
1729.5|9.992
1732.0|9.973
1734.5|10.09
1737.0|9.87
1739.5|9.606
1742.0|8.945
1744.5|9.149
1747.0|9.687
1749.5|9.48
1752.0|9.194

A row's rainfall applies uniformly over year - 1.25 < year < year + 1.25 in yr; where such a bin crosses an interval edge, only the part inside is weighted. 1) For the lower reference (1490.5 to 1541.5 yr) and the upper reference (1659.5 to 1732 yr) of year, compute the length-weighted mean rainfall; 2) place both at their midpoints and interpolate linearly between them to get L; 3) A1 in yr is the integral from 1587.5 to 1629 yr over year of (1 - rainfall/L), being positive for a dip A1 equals 2.97 yr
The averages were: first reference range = 15.1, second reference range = 9.49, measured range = 11.4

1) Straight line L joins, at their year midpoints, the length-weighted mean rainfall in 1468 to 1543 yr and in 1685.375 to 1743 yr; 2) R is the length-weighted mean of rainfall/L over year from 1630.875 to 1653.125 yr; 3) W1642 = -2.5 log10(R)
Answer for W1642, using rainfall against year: 0.234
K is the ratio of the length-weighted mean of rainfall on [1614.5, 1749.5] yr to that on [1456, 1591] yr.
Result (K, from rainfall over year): 0.65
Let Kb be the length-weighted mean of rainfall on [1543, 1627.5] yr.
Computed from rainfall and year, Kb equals 13.1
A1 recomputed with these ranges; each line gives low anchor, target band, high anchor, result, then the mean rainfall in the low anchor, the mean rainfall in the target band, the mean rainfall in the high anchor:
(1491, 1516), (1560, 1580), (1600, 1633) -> -4.0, 15.5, 14.9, 10.3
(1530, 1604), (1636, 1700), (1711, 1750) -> 7.8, 14.1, 9.97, 9.66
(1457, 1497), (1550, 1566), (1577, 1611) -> -1.4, 14.3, 14.4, 12.8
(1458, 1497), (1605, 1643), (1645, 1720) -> 5.9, 14.3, 9.36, 9.73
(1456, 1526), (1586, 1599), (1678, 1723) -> -0.9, 14.7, 12.7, 8.88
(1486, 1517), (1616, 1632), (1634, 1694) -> 3.3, 15.4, 9.1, 10.1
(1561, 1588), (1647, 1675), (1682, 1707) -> -2.6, 14.5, 11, 8.36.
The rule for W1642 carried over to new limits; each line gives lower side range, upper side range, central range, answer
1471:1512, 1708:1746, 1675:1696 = 0.11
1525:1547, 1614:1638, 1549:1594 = -0.17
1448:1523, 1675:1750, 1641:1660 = -0.01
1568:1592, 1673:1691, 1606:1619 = 0.12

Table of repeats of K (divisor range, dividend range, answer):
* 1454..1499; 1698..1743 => 0.64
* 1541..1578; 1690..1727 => 0.59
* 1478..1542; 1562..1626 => 0.85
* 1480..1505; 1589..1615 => 0.79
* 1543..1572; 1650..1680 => 0.75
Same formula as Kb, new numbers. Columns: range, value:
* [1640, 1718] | 9.73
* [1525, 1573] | 14.6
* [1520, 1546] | 14.7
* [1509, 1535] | 15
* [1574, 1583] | 14.9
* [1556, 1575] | 14.7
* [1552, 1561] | 14.4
